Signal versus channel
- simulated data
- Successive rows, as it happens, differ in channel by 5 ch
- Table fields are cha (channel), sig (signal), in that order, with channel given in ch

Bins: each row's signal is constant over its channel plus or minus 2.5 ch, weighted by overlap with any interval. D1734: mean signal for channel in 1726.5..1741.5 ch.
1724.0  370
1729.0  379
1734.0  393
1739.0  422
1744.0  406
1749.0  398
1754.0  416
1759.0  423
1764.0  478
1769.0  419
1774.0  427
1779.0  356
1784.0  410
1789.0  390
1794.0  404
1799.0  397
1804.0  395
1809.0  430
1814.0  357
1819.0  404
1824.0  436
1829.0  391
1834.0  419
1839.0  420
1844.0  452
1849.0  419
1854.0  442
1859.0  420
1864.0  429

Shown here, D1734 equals 398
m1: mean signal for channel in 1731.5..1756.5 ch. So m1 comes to 407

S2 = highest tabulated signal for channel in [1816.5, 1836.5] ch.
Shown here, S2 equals 436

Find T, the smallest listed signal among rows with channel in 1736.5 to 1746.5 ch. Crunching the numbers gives 406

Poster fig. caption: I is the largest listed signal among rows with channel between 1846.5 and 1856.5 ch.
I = 442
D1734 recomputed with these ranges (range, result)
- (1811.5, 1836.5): 401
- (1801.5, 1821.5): 396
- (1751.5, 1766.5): 439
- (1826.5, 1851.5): 420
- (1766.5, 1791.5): 400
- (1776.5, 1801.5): 391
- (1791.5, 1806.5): 399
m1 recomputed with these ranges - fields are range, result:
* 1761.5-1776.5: 441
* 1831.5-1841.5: 420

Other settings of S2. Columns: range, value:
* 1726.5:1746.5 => 422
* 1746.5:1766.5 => 478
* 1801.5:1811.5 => 430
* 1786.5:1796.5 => 404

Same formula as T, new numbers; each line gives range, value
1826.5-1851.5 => 391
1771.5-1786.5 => 356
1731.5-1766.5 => 393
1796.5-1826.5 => 357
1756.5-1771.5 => 419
